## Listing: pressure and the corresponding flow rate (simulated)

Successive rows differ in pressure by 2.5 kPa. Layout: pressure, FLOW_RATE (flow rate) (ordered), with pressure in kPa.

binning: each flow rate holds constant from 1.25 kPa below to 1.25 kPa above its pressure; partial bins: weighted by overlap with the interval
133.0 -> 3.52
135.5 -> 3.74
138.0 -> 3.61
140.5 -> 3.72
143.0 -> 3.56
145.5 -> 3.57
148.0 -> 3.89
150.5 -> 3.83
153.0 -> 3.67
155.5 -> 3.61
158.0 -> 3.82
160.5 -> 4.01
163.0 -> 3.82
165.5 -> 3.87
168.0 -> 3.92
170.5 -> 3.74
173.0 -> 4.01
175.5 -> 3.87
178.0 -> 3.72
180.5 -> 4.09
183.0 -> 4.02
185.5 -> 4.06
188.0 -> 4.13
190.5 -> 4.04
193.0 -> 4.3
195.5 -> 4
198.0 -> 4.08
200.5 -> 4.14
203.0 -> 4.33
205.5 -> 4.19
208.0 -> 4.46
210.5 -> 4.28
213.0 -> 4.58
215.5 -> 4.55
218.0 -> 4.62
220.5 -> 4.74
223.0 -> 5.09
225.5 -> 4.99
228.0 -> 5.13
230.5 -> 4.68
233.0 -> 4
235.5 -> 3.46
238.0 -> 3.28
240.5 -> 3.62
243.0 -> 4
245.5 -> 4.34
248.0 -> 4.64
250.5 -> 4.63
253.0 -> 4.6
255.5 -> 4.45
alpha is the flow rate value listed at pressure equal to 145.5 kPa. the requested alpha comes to 3.57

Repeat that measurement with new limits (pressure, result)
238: 3.28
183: 4.02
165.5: 3.87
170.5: 3.74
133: 3.52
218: 4.62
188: 4.13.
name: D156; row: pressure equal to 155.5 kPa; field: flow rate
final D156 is 3.61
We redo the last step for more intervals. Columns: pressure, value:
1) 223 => 5.09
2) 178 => 3.72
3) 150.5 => 3.83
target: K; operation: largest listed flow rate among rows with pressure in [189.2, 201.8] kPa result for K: 4.3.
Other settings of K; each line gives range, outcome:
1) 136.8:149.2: 3.89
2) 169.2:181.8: 4.09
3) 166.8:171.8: 3.92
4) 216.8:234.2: 5.13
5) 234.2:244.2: 4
